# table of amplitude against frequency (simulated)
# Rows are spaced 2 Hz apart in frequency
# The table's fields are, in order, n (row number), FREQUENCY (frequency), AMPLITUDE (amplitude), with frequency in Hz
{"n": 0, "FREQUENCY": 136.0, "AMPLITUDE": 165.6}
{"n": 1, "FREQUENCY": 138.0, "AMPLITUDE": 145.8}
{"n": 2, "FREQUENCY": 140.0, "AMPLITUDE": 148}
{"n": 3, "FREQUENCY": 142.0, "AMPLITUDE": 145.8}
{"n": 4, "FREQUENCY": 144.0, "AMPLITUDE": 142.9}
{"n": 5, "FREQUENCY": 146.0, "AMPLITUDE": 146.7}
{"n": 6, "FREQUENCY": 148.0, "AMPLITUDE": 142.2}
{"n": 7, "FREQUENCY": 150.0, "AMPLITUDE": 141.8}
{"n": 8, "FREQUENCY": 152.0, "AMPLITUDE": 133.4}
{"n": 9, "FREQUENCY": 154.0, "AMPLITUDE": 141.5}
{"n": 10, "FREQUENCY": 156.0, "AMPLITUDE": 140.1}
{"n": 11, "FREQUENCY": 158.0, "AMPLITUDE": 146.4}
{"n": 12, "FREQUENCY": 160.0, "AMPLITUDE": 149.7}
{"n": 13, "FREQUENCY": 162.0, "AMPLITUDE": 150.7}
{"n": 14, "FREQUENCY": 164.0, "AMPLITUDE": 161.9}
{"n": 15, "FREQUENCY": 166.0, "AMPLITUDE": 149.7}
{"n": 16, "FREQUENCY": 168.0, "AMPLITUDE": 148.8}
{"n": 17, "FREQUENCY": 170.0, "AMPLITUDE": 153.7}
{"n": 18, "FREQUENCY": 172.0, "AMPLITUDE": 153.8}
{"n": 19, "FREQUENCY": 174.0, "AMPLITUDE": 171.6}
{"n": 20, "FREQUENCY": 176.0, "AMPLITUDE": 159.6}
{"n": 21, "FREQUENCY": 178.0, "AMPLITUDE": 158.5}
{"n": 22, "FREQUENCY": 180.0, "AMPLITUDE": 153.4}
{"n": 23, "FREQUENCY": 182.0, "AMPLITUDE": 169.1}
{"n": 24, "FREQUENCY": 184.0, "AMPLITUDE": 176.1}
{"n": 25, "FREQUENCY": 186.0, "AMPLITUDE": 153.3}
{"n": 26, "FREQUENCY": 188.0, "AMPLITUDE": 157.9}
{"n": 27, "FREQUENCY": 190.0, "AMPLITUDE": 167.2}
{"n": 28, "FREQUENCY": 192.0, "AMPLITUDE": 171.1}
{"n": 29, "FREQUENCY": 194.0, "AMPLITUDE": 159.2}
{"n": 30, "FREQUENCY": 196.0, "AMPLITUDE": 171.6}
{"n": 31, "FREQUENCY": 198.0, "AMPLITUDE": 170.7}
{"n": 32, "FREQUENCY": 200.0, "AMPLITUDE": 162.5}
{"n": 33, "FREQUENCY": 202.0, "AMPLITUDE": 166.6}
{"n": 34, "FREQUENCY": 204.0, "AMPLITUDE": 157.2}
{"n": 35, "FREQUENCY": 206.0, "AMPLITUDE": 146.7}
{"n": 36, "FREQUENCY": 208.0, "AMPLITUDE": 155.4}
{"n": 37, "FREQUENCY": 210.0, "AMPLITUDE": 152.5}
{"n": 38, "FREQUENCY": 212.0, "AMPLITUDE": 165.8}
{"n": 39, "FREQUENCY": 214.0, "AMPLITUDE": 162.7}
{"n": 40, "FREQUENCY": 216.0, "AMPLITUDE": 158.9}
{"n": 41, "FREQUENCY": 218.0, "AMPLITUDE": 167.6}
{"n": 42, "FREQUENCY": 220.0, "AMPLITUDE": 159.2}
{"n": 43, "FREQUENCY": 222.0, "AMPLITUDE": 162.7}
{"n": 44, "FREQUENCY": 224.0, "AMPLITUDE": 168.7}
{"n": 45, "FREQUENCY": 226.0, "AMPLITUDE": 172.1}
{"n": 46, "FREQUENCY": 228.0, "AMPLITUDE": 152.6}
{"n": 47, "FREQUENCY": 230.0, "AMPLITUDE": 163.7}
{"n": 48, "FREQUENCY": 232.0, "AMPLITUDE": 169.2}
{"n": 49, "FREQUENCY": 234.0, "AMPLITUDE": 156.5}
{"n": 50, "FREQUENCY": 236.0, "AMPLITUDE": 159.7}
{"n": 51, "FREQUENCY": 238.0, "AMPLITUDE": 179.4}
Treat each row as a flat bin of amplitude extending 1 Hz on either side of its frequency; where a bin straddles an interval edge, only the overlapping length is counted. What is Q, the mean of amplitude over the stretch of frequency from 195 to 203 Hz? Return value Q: 168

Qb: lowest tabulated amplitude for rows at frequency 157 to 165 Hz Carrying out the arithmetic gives 146.4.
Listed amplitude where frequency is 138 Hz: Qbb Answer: 145.8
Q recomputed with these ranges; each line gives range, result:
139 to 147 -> 146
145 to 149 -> 144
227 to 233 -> 162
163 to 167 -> 156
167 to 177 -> 158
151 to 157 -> 138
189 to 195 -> 166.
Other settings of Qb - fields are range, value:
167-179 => 148.8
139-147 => 142.9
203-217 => 146.7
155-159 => 140.1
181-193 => 153.3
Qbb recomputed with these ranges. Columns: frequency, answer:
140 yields 148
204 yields 157.2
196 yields 171.6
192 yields 171.1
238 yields 179.4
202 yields 166.6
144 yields 142.9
